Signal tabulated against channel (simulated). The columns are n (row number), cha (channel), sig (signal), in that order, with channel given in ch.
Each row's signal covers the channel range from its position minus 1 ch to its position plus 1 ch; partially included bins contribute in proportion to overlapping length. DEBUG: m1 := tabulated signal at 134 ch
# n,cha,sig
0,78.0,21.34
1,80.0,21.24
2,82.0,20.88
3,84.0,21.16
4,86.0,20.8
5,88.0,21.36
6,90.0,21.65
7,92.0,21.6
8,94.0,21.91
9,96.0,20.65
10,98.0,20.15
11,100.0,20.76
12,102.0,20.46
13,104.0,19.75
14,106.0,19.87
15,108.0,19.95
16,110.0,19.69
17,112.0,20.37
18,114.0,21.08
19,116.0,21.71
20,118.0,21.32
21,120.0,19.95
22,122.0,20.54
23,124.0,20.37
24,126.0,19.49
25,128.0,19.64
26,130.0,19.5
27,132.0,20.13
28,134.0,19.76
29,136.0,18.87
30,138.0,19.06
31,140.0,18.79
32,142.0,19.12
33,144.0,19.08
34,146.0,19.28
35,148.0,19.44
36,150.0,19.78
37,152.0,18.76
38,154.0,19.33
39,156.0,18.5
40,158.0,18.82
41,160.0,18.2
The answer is 19.76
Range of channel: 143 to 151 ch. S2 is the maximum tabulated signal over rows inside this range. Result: 19.78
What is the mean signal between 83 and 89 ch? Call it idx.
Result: 21.1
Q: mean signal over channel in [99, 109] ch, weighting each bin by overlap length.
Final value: 20.2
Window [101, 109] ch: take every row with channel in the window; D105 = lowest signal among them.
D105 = 19.75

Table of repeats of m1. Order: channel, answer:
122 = 20.54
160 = 18.2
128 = 19.64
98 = 20.15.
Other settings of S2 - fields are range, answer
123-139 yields 20.37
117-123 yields 21.32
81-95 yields 21.91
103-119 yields 21.71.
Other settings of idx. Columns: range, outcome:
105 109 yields 19.9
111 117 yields 21.1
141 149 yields 19.2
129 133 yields 19.8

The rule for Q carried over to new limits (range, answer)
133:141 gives 19.1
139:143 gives 19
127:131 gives 19.6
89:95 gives 21.7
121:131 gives 19.9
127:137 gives 19.6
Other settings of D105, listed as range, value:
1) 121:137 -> 18.87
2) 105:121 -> 19.69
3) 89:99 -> 20.15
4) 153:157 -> 18.5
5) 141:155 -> 18.76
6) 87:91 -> 21.36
